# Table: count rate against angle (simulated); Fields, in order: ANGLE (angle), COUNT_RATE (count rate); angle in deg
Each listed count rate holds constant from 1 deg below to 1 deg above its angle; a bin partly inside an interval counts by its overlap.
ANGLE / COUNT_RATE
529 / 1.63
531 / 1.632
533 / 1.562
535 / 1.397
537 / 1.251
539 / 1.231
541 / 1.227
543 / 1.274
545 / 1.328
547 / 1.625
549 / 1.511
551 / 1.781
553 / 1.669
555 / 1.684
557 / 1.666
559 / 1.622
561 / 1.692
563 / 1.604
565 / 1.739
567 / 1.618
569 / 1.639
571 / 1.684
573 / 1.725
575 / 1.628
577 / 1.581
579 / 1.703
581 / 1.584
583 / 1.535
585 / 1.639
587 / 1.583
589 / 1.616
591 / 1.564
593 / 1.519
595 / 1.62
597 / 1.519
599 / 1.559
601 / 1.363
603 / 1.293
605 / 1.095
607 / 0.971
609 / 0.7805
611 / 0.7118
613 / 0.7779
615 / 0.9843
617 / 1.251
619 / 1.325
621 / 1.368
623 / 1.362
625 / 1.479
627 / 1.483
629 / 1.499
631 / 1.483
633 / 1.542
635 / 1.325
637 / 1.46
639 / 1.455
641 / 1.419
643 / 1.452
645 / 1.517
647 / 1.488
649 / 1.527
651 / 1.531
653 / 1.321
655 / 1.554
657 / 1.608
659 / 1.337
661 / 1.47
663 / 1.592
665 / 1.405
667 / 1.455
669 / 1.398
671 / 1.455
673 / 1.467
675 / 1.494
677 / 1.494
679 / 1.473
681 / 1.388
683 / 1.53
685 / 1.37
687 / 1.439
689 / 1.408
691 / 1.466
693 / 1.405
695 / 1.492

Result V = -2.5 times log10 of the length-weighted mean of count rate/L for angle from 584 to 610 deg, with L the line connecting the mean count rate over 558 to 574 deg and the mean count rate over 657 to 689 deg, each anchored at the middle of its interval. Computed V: 0.15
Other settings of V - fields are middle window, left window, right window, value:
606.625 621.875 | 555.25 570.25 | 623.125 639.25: 0.42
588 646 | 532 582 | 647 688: 0.13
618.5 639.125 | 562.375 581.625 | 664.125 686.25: 0.08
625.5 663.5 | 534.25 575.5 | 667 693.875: 0.00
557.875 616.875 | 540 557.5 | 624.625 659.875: 0.04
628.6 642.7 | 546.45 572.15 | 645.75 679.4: 0.05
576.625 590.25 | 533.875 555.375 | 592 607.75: -0.15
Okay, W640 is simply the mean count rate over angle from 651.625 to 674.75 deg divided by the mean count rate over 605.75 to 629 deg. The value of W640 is 1.27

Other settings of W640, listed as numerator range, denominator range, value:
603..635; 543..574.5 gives 0.75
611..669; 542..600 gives 0.87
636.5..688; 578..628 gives 1.09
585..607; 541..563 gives 0.93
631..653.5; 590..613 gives 1.17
